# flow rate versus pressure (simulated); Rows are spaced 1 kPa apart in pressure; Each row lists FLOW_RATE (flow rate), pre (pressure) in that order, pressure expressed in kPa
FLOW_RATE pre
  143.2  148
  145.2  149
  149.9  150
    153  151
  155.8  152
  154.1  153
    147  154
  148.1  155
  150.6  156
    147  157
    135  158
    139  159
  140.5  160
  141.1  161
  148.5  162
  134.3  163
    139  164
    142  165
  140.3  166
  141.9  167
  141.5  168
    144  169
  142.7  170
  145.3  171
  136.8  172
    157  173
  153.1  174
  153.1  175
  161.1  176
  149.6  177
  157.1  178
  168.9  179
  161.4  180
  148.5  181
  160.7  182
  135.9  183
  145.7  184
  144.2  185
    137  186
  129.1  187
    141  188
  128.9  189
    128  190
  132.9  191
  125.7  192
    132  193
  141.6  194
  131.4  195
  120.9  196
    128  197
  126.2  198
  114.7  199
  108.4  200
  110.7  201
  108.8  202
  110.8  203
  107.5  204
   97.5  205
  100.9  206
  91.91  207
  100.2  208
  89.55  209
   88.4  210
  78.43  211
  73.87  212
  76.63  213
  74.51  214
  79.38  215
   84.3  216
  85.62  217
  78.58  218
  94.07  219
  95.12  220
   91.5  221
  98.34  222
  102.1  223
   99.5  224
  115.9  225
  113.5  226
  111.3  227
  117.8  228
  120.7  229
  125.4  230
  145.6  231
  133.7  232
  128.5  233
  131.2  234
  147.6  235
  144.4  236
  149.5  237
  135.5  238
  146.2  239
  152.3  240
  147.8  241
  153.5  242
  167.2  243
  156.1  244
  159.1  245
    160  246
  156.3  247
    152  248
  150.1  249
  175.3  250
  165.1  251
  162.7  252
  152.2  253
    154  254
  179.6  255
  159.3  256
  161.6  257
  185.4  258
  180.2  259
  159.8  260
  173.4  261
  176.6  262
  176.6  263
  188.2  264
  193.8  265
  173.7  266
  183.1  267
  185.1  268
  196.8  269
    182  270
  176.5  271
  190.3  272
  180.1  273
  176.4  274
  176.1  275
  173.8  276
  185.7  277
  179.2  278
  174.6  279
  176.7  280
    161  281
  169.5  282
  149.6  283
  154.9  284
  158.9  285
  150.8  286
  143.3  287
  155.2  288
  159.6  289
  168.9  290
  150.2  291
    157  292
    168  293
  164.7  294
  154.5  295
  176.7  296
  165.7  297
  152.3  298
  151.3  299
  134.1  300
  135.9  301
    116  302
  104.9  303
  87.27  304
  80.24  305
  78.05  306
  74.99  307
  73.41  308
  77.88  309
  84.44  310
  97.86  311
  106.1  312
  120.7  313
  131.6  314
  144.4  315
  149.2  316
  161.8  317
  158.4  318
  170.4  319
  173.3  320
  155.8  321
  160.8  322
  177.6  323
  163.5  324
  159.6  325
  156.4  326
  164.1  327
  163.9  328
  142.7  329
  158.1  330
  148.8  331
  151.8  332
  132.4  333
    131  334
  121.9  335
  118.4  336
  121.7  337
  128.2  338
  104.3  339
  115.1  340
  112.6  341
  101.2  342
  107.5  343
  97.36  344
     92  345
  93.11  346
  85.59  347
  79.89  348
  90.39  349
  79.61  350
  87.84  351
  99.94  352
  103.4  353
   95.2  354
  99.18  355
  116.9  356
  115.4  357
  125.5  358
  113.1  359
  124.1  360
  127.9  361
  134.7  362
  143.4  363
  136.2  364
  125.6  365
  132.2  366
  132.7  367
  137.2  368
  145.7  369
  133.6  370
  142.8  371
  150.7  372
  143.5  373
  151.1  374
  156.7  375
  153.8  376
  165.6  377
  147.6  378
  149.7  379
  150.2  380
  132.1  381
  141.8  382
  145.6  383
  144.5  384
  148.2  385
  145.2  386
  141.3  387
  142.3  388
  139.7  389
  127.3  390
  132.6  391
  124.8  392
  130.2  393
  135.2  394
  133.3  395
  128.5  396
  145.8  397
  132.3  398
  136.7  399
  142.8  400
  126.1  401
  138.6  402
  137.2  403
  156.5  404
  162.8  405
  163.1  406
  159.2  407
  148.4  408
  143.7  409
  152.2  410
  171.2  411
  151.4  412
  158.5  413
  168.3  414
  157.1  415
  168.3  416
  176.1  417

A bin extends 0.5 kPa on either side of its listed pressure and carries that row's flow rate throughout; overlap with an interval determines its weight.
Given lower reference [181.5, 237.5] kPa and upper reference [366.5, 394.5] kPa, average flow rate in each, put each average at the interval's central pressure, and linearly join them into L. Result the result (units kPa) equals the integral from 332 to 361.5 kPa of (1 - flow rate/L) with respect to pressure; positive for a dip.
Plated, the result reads 6.2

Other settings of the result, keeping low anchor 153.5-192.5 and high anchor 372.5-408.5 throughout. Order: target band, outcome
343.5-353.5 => 3.7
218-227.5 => 2.8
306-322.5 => 2.0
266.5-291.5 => -4.6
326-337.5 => 0.1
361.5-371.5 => 0.5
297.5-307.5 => 2.2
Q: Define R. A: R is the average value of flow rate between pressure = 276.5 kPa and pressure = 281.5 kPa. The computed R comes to 175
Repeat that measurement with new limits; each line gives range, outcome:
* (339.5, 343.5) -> 109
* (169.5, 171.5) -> 144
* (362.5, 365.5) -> 135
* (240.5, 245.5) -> 157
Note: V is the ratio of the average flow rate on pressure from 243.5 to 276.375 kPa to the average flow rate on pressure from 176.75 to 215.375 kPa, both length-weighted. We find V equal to 1.4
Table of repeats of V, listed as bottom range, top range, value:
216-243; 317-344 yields 1.16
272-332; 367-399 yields 0.96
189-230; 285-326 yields 1.31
